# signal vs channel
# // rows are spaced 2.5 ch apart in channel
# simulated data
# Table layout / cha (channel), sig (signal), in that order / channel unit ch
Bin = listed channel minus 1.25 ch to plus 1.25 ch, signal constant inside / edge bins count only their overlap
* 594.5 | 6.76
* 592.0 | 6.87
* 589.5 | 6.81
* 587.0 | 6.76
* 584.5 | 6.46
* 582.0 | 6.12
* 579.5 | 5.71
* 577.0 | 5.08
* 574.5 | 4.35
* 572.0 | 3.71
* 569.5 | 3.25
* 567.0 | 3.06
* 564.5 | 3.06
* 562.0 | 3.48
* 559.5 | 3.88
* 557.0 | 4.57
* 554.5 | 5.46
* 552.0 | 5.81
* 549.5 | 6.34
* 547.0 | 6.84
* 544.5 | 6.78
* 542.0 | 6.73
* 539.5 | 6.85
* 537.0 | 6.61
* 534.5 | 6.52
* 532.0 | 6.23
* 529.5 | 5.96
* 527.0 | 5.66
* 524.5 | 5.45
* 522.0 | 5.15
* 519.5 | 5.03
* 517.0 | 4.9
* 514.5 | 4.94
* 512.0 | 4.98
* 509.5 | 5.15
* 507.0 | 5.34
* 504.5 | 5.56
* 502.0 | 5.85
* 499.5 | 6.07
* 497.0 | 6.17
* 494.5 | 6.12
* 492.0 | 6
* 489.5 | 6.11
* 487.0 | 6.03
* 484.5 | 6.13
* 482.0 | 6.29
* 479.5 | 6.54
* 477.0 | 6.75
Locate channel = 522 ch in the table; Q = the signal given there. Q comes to 5.15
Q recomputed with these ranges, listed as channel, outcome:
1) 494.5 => 6.12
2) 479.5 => 6.54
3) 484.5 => 6.13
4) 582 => 6.12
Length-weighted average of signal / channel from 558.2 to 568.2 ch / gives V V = 3.38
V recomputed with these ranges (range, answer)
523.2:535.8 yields 5.96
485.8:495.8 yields 6.07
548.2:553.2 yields 6.09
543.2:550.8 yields 6.65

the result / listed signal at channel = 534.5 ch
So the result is 6.52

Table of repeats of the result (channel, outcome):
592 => 6.87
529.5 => 5.96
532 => 6.23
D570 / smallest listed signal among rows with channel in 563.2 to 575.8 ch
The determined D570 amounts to 3.06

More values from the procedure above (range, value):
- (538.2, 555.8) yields 5.46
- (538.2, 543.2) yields 6.73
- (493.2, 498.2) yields 6.12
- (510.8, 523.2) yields 4.9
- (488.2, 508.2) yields 5.34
